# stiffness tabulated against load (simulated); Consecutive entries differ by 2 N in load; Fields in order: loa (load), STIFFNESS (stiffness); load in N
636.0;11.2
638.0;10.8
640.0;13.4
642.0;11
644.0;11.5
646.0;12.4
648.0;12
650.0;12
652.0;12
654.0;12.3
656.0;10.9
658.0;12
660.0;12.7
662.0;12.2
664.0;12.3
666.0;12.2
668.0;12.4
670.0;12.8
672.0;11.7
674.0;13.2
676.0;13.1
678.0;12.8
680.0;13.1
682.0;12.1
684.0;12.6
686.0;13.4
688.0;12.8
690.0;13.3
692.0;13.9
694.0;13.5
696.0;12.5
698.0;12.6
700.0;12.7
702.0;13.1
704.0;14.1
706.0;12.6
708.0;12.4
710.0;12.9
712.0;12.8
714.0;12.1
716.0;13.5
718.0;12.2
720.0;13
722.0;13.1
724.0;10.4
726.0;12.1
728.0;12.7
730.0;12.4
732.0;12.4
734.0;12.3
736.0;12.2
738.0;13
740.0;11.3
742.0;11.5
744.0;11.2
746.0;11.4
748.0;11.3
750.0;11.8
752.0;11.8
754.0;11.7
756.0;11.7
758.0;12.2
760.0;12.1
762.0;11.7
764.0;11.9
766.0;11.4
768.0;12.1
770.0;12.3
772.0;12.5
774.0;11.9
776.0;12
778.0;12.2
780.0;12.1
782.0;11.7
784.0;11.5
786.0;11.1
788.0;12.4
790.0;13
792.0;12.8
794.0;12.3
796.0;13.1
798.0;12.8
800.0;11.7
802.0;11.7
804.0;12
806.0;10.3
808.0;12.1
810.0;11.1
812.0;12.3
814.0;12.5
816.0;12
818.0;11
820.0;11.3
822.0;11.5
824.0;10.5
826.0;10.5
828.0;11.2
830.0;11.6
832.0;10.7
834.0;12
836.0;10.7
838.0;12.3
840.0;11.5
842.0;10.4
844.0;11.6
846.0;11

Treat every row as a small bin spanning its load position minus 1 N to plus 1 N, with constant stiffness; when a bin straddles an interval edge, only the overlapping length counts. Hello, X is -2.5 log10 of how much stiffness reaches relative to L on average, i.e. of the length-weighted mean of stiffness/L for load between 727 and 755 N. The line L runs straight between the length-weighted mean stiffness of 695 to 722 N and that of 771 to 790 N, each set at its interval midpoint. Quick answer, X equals 0.046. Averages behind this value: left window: 12.8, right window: 12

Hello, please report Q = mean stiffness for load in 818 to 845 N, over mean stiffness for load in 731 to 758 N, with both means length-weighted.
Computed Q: 0.95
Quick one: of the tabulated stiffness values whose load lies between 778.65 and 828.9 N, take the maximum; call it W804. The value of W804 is 13.1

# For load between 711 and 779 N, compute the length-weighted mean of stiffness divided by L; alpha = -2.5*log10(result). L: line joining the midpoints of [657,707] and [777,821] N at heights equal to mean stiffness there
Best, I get 0.02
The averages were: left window 12.8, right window 12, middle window 12.1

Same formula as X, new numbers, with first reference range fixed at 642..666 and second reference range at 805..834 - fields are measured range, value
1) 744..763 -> -0.01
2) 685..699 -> -0.11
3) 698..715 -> -0.09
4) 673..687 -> -0.09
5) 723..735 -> -0.03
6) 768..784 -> -0.05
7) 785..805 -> -0.08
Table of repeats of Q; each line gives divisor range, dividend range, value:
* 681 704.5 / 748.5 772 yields 0.91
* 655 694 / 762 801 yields 0.96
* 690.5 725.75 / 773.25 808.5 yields 0.94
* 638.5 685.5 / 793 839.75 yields 0.95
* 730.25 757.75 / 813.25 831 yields 0.96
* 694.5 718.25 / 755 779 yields 0.94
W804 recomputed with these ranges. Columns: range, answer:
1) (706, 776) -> 13.5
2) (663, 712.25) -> 14.1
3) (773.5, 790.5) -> 13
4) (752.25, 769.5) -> 12.2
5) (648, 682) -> 13.2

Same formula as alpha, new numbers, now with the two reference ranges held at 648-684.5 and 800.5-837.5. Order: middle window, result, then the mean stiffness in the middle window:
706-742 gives -0.03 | 12.4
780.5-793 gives -0.04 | 12.1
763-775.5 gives -0.03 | 12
